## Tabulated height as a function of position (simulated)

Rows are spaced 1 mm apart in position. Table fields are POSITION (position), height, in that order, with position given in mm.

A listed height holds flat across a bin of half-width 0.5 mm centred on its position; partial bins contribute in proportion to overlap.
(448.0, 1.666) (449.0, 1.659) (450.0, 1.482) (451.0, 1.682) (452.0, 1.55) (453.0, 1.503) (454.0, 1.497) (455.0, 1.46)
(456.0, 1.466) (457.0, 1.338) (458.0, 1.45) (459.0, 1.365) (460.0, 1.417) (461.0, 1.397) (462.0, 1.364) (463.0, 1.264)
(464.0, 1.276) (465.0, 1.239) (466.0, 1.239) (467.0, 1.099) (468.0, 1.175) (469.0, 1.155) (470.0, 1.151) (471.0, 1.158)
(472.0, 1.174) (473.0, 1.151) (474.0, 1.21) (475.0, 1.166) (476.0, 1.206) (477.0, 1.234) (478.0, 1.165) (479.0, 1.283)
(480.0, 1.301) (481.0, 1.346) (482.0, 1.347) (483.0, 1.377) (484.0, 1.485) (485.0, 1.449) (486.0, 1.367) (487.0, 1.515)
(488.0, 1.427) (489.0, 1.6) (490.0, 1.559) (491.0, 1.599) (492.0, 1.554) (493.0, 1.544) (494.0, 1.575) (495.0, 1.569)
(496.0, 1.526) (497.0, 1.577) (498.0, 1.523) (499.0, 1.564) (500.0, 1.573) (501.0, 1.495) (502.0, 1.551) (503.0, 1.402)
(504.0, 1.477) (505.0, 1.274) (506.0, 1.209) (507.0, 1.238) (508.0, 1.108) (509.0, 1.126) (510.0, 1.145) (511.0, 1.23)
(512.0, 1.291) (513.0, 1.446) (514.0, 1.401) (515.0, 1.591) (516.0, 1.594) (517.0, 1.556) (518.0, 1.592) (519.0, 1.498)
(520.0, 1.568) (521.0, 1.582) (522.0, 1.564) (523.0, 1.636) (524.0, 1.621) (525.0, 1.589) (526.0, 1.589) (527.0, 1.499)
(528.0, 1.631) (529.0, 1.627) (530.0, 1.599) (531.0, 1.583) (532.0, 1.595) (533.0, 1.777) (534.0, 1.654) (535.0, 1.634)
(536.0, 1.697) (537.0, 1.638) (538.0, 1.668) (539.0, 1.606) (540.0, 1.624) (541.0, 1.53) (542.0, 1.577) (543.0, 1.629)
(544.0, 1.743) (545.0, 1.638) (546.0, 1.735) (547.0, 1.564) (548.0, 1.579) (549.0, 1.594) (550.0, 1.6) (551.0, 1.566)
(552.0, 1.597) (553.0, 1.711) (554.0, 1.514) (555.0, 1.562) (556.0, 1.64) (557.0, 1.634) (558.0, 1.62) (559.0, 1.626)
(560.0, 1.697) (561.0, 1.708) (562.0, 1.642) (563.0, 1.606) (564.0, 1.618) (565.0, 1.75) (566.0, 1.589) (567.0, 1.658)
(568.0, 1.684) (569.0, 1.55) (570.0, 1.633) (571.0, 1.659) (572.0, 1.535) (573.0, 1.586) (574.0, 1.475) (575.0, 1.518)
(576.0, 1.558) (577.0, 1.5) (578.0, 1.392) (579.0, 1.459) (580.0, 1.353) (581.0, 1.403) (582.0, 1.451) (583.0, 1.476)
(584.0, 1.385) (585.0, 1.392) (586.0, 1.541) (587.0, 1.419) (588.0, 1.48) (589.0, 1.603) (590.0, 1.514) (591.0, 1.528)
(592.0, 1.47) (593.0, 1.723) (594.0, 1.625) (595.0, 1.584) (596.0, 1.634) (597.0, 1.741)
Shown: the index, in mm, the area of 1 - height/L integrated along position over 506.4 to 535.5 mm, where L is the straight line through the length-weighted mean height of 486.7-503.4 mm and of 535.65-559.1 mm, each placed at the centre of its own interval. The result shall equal 1.5 mm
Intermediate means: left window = 1.54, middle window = 1.5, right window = 1.62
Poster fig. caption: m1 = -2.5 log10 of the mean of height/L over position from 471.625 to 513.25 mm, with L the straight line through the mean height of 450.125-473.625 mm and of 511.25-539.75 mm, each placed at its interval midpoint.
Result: 0.05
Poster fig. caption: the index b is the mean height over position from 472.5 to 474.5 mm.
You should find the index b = 1.18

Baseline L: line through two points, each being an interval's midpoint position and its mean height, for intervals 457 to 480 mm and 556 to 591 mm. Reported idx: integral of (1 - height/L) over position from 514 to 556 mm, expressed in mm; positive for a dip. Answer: -4.89 mm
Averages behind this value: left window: 1.25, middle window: 1.61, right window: 1.55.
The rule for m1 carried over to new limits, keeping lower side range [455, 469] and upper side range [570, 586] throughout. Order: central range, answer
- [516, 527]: -0.13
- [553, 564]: -0.12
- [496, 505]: -0.10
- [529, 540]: -0.16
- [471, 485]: 0.06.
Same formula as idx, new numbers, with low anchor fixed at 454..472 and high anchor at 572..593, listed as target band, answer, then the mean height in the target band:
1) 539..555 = -2.07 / 1.61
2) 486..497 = -1.63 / 1.54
